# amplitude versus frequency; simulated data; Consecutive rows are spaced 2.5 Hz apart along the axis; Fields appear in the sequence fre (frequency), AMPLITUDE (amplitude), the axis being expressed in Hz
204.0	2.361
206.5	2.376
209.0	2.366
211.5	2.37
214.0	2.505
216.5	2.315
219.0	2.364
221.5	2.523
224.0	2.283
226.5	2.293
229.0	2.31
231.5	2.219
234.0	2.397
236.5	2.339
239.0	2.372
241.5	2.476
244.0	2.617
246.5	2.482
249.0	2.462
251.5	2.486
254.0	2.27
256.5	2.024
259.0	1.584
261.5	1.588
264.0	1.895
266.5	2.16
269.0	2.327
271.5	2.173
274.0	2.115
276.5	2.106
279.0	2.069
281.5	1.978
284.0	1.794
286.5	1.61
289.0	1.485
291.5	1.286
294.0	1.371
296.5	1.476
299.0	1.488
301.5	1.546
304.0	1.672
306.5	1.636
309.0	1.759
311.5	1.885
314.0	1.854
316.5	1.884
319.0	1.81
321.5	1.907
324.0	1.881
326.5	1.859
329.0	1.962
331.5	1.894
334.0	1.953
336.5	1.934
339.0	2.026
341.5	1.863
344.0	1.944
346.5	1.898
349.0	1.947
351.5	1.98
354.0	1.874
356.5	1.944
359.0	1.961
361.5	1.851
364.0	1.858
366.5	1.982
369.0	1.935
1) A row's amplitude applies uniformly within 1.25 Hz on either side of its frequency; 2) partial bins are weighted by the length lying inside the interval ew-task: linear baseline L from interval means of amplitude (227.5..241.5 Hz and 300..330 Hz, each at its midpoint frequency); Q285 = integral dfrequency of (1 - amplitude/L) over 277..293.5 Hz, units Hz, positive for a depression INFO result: 2.5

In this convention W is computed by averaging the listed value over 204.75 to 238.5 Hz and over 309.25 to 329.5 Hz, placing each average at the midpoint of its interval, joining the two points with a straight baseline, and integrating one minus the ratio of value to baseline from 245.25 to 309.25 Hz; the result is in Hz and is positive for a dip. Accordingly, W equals 6.4 Hz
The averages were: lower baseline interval 2.36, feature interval 1.88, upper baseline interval 1.87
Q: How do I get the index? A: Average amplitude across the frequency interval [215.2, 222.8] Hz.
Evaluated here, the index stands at 2.4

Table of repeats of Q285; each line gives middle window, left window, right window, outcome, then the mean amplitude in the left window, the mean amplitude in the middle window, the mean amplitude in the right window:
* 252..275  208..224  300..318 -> 0.4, 2.4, 2.03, 1.75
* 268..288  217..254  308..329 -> 1.1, 2.4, 2.01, 1.86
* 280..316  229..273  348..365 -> 7.7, 2.23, 1.64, 1.92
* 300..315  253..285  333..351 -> 1.9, 2.01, 1.72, 1.94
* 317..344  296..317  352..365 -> -1.8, 1.69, 1.91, 1.9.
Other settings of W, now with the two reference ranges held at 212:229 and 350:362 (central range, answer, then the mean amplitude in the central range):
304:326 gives 2.6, 1.82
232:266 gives 0.8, 2.23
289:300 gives 3.7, 1.41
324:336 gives 0.6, 1.91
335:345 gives 0.2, 1.94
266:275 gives 0.0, 2.2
